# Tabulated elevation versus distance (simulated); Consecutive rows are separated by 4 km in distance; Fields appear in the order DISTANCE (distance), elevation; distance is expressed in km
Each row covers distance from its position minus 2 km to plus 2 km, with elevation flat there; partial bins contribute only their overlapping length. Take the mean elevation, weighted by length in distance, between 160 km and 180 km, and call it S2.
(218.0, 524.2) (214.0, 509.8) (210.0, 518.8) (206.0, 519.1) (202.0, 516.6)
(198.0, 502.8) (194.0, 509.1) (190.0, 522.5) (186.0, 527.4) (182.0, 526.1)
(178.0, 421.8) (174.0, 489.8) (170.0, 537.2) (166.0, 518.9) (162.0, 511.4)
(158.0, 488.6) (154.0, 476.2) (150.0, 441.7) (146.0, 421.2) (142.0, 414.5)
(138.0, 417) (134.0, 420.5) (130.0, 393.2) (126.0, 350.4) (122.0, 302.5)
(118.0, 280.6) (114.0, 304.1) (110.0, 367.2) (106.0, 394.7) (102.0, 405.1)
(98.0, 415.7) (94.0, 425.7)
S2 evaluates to 496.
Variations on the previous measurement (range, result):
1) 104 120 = 337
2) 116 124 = 292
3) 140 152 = 426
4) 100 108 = 400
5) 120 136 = 367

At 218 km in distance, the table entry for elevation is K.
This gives 524.2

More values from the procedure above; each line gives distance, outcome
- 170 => 537.2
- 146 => 421.2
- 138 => 417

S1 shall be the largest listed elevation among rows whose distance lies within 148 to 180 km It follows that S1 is 537.2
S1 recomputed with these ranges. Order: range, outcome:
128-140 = 420.5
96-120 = 415.7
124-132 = 393.2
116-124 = 302.5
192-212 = 519.1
